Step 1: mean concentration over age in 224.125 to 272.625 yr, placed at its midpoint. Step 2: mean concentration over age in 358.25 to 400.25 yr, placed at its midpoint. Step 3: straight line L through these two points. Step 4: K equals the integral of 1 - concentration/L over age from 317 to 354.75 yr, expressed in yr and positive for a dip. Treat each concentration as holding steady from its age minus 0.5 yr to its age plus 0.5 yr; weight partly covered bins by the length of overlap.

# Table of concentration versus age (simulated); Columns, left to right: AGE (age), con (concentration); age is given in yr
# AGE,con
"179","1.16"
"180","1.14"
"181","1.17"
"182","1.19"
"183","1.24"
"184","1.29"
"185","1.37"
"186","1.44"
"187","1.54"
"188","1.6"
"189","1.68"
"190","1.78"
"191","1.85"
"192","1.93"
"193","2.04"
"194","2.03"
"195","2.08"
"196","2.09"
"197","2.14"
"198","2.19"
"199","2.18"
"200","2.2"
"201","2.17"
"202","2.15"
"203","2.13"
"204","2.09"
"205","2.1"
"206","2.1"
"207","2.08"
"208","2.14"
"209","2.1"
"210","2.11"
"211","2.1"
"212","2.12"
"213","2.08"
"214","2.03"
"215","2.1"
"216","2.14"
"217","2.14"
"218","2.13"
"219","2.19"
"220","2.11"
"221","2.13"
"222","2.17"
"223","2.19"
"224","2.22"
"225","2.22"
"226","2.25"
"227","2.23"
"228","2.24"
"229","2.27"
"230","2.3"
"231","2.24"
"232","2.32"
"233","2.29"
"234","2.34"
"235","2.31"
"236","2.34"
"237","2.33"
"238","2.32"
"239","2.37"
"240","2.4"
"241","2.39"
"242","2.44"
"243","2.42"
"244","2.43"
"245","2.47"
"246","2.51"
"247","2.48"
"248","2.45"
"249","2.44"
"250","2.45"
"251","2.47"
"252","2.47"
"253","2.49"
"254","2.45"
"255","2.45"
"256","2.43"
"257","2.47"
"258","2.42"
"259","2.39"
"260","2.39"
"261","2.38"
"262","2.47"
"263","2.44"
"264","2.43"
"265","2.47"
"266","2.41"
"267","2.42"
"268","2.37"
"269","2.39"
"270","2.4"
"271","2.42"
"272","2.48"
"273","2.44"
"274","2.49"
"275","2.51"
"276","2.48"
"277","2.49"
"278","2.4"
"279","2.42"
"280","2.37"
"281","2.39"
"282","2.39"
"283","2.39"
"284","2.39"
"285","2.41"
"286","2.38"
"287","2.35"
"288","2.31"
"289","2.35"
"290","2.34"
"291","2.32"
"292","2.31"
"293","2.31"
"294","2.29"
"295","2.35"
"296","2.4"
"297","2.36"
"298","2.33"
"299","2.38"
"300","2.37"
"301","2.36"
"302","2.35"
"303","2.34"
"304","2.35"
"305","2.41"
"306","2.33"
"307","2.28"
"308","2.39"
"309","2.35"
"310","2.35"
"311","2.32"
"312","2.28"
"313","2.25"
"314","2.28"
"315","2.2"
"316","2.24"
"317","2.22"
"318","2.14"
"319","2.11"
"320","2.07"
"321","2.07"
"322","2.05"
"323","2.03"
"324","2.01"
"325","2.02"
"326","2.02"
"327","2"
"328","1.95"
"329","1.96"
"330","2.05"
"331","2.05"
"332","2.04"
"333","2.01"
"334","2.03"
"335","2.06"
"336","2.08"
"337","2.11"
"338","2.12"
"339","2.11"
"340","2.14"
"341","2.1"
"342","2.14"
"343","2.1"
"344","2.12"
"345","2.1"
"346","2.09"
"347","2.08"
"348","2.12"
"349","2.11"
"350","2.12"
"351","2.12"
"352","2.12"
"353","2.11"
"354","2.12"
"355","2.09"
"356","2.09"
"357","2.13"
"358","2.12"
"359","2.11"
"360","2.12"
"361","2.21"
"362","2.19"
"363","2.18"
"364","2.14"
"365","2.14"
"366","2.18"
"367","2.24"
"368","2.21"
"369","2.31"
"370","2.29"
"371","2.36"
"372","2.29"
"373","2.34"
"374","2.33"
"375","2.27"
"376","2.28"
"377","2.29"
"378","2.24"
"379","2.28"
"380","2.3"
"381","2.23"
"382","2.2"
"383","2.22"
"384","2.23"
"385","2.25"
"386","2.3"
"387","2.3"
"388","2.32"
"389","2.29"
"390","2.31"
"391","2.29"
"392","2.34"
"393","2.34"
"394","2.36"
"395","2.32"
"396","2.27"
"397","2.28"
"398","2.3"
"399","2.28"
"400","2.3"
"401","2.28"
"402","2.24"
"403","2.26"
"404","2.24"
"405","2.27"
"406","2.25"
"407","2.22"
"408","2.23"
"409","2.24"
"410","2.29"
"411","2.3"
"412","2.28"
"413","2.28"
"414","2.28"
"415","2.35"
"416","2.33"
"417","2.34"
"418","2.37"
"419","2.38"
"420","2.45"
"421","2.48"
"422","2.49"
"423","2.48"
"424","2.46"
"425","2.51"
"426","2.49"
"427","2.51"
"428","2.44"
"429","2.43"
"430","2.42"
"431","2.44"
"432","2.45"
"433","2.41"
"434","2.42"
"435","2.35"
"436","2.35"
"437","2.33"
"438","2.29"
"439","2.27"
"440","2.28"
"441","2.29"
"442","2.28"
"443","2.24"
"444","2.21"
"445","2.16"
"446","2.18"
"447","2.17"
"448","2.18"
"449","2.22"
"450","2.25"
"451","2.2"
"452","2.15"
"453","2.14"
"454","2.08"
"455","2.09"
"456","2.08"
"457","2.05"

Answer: 3.7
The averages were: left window 2.39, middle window 2.08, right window 2.26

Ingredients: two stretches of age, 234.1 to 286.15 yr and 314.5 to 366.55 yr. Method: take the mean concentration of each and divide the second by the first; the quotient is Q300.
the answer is 0.87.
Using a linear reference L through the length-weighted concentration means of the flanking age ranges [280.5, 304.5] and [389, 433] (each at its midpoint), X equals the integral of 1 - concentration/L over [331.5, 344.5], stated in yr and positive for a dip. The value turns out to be 1.45 yr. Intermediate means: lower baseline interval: 2.35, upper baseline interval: 2.35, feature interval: 2.09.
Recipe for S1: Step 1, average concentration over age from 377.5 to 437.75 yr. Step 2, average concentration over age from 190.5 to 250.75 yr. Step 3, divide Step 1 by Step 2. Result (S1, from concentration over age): 1.1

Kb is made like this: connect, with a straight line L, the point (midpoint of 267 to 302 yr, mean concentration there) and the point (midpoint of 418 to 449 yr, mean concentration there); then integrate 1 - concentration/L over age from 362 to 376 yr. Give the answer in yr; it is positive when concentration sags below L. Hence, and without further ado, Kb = 0.71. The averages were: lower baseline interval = 2.39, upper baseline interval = 2.36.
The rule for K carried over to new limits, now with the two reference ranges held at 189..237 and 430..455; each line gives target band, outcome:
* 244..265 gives -2.7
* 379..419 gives -0.8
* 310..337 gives 1.2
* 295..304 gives -0.7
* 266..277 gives -1.3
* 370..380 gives -0.3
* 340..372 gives 1.0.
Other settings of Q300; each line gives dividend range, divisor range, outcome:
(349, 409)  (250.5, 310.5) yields 0.93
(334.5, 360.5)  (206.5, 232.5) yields 0.97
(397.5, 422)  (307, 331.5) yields 1.07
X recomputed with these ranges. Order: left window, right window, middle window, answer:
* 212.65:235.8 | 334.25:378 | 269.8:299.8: -2.8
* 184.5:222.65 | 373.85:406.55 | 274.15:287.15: -1.8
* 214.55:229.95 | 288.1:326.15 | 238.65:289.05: -4.6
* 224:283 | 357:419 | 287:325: 1.2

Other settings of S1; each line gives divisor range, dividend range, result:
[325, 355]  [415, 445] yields 1.15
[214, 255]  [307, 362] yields 0.92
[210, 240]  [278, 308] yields 1.06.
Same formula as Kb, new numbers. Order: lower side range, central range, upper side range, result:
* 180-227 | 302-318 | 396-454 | -1.3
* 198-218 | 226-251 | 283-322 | -2.1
